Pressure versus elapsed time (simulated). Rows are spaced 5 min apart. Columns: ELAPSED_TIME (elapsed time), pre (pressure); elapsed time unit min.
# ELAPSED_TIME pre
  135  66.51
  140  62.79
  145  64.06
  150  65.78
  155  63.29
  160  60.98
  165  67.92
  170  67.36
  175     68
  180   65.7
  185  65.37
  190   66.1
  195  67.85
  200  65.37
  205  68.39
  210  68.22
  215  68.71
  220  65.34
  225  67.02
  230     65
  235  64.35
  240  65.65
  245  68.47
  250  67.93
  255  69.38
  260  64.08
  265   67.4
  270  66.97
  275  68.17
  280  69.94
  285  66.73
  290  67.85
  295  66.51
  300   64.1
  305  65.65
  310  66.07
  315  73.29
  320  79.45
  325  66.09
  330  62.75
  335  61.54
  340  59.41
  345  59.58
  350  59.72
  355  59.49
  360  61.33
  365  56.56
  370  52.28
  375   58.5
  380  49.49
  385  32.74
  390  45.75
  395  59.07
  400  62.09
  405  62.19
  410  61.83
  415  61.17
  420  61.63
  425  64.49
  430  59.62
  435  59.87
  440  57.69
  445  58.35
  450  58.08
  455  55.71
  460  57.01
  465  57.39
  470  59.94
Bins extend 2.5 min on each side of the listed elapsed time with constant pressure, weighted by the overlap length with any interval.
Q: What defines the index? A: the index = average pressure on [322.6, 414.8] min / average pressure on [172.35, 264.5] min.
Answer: 0.9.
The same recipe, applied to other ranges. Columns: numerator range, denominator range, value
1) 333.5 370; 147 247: 0.89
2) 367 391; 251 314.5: 0.72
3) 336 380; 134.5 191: 0.89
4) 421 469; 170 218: 0.88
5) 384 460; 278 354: 0.88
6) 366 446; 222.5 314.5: 0.85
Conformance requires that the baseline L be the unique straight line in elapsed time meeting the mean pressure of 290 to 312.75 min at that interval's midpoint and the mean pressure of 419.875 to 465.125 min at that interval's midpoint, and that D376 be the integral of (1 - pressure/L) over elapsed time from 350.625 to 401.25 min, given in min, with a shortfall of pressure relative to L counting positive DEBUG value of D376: 6.92 min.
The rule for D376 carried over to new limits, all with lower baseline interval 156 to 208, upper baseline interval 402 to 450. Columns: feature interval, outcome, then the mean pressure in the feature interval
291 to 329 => -3.11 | 68.5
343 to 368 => 1.23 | 59.2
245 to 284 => -2.04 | 67.7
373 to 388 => 3.70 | 46.5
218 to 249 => -0.49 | 66.1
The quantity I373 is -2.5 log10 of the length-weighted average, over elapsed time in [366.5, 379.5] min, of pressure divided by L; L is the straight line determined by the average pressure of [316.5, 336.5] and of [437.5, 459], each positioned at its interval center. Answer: 0.17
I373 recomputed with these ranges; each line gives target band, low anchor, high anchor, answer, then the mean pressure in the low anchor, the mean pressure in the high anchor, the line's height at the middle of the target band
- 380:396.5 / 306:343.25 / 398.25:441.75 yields 0.351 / 66.7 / 61.2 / 63.1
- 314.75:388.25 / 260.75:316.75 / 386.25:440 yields 0.078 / 67.3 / 59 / 63.2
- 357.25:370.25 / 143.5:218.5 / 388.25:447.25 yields 0.066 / 66.2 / 59.7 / 61.2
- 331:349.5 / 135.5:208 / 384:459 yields 0.001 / 65.7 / 57.8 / 60.4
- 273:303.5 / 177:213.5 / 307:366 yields -0.036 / 66.8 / 64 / 64.9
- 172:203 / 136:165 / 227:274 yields -0.025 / 63.9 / 66.6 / 64.9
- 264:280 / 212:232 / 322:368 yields -0.060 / 66.6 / 60.8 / 64.3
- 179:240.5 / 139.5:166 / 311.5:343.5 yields -0.025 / 64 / 66.8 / 64.9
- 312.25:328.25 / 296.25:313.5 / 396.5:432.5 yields -0.112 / 65.8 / 61.8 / 65.3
